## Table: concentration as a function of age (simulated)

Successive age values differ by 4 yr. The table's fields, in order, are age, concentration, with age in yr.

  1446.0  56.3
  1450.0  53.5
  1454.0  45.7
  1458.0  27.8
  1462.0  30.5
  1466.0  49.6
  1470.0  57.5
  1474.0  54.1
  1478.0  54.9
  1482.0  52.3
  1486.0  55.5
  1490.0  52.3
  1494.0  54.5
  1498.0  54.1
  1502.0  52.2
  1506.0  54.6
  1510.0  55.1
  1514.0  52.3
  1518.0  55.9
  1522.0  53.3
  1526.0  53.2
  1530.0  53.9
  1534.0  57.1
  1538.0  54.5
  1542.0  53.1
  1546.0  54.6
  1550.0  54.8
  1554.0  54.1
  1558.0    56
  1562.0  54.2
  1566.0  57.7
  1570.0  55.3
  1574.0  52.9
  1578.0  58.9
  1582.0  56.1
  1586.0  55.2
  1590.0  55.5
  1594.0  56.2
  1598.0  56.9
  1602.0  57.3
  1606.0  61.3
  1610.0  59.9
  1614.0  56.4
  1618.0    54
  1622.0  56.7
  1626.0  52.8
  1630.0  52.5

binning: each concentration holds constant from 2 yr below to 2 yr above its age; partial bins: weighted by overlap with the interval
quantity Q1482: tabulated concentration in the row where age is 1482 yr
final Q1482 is 52.3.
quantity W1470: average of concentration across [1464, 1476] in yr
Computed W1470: 53.7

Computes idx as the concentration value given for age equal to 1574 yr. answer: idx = 52.9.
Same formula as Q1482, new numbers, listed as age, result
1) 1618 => 54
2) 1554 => 54.1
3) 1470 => 57.5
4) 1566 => 57.7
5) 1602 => 57.3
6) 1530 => 53.9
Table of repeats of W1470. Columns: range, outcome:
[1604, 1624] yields 57.7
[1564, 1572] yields 56.5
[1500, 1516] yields 53.6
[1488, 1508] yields 53.5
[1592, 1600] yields 56.5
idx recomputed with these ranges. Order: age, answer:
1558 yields 56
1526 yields 53.2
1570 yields 55.3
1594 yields 56.2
